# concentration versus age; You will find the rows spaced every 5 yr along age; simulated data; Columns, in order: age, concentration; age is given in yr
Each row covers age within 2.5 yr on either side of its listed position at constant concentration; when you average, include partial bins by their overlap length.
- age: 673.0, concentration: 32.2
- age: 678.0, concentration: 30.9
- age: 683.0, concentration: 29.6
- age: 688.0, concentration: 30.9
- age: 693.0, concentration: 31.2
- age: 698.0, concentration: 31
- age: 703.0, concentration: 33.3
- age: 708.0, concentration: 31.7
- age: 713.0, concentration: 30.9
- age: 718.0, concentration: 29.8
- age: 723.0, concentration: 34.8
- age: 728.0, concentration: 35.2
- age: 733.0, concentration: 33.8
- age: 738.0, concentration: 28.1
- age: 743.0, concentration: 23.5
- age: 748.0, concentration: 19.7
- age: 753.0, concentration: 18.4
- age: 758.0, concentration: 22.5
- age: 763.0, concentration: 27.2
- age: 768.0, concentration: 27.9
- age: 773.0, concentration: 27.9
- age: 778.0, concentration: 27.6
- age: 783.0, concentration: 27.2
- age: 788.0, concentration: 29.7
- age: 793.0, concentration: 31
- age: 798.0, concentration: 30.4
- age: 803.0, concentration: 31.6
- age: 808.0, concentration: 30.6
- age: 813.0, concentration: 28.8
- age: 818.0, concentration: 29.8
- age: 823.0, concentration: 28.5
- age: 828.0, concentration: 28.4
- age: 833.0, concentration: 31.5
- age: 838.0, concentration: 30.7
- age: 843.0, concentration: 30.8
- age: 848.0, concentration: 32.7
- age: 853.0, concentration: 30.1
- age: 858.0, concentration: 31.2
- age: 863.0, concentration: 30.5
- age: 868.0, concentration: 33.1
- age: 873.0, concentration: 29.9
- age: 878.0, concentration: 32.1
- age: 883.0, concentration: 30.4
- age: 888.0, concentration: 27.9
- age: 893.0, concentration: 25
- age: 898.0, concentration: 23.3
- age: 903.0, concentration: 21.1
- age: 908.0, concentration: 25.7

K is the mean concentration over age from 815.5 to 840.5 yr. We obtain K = 29.8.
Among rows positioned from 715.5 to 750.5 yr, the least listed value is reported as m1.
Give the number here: 19.7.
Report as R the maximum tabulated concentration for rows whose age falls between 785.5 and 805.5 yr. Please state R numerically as 31.6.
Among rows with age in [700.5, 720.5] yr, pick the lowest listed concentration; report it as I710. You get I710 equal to 29.8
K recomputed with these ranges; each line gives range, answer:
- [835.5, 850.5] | 31.4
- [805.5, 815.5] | 29.7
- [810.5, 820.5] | 29.3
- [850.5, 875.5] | 31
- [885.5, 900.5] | 25.4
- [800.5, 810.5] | 31.1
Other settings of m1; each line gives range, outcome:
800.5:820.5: 28.8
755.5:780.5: 22.5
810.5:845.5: 28.4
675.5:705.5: 29.6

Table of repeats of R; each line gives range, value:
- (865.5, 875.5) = 33.1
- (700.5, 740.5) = 35.2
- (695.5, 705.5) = 33.3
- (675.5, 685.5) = 30.9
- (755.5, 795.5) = 31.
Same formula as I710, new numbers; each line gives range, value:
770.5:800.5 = 27.2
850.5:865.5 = 30.1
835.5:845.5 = 30.7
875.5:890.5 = 27.9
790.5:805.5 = 30.4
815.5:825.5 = 28.5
